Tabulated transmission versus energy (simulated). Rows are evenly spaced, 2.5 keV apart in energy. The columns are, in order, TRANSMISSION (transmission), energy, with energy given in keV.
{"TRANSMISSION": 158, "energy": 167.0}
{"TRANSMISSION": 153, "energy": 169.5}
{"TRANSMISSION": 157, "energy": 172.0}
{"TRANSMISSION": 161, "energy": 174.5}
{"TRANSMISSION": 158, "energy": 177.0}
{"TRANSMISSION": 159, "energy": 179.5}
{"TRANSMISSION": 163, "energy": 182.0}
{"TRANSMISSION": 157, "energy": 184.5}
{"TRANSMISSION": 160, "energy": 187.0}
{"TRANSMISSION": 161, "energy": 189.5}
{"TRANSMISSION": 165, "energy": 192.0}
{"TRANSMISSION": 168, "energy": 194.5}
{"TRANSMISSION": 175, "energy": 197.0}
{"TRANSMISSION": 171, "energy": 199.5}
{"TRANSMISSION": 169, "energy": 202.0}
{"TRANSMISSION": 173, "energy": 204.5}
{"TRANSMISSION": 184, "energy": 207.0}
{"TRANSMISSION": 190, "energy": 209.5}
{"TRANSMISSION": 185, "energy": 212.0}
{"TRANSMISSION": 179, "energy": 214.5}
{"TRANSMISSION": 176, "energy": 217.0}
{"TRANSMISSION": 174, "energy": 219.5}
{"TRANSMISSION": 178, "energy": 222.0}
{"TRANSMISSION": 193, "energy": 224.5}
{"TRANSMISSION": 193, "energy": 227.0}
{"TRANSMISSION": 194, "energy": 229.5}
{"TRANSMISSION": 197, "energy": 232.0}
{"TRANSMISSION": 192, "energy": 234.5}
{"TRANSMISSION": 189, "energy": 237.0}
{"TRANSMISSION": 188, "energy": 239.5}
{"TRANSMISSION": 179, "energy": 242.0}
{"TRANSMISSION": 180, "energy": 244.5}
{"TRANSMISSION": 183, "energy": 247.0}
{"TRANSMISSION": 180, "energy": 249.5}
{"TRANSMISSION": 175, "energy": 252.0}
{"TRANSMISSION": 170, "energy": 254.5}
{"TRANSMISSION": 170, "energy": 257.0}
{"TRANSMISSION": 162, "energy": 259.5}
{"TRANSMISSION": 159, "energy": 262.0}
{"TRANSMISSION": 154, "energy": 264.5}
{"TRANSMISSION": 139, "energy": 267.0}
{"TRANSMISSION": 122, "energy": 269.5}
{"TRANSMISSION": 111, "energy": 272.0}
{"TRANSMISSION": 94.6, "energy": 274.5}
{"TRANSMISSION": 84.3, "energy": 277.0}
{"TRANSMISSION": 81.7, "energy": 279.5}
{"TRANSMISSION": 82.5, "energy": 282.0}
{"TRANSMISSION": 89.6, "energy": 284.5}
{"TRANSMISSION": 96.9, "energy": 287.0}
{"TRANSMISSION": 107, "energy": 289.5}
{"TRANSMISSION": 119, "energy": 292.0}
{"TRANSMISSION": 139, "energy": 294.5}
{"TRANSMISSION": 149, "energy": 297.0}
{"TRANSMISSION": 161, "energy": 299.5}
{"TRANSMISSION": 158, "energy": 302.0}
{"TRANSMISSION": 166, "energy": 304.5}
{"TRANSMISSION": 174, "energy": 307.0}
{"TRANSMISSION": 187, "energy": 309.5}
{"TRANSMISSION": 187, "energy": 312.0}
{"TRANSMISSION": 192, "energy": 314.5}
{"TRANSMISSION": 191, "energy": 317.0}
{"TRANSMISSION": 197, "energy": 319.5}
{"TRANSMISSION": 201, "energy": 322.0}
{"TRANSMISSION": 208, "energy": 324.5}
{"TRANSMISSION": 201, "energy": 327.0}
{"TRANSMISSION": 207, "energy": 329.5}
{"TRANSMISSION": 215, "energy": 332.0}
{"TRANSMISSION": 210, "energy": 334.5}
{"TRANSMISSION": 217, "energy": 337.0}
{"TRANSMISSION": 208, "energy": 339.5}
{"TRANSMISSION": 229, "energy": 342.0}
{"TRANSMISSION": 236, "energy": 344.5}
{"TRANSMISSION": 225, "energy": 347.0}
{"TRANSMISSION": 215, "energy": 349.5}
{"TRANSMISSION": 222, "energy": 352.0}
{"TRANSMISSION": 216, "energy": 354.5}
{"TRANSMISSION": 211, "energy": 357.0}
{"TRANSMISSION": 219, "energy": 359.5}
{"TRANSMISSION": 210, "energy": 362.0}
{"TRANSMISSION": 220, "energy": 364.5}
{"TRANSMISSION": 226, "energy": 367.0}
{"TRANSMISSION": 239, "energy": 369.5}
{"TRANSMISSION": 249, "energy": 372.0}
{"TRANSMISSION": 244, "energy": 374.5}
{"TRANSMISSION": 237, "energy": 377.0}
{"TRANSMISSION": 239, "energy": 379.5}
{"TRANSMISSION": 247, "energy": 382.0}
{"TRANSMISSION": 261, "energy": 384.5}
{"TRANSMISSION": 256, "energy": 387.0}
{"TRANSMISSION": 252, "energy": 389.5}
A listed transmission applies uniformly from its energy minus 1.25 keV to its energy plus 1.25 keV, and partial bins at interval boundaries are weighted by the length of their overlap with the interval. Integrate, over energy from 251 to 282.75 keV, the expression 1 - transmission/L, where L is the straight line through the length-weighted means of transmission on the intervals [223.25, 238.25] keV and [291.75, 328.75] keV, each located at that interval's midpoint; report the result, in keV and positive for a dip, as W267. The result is 9.3 keV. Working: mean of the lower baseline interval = 193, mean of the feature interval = 132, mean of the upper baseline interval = 177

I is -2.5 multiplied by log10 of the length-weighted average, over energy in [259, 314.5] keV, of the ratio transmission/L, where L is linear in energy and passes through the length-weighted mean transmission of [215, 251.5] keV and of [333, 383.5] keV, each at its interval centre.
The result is 0.45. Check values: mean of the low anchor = 185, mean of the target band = 134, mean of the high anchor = 226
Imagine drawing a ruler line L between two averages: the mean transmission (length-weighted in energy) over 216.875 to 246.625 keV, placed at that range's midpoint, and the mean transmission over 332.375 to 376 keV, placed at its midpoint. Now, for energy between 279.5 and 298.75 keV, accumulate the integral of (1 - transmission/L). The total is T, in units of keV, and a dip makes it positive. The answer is 8.8 keV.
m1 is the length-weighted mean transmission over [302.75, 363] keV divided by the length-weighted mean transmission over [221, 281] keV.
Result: 1.3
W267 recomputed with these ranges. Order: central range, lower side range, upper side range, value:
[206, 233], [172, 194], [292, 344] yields -2.8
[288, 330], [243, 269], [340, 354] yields 6.0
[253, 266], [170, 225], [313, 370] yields 1.8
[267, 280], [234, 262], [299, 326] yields 5.5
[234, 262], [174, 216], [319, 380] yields 1.4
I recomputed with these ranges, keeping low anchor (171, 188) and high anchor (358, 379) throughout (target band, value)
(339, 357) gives 0.01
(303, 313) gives 0.17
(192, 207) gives -0.03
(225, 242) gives -0.07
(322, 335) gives 0.04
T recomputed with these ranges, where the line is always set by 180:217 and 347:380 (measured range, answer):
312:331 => 1.20 keV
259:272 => 3.40 keV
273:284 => 6.19 keV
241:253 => 0.51 keV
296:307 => 2.42 keV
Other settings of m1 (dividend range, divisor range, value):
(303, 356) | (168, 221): 1.22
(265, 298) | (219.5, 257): 0.60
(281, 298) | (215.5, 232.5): 0.60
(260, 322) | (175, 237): 0.80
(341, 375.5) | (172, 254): 1.28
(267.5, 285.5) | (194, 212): 0.55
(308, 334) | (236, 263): 1.13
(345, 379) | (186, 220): 1.30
